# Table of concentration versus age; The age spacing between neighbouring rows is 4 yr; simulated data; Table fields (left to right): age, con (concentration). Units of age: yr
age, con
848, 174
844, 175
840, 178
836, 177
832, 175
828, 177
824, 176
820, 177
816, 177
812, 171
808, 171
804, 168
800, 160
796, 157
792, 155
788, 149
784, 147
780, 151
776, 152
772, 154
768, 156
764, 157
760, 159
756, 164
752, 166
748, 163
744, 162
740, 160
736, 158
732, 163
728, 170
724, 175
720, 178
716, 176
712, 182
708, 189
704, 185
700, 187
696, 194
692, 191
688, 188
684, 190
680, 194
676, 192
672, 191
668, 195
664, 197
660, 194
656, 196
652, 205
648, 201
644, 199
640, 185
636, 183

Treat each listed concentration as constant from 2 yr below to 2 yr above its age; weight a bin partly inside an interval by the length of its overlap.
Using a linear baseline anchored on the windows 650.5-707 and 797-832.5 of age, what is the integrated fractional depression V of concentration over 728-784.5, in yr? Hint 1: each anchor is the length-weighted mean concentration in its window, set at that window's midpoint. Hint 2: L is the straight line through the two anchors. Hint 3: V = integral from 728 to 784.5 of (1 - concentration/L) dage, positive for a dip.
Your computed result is 6.9 yr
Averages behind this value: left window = 193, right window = 172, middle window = 159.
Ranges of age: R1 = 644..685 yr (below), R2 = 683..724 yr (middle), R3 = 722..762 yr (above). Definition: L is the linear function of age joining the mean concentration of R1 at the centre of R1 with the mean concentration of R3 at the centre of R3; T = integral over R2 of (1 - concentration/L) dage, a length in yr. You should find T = -1.3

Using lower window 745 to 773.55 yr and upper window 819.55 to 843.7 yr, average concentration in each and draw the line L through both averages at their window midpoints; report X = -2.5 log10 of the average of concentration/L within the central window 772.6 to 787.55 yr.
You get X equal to 0.10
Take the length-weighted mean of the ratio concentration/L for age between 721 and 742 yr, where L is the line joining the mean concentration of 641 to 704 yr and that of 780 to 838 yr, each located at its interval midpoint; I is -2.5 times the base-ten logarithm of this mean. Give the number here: 0.10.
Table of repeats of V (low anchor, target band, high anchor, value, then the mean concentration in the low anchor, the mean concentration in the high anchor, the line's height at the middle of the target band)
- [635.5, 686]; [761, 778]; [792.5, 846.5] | 2.3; 194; 172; 179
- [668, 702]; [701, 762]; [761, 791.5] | 0.5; 191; 153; 172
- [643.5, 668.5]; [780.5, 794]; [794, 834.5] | 1.9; 198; 171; 176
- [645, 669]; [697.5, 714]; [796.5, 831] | 0.3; 198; 172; 190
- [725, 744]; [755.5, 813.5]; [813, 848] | 4.2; 163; 176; 170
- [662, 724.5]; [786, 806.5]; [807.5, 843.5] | 2.3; 188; 176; 178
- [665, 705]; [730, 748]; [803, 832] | 2.3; 191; 174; 184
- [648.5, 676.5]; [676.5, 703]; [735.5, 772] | -0.7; 196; 160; 185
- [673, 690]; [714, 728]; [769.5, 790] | -0.1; 191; 151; 175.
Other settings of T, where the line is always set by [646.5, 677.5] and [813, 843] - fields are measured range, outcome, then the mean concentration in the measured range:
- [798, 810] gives 0.9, 166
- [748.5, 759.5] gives 1.3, 164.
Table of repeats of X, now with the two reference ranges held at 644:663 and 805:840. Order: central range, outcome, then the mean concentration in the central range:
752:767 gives 0.15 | 161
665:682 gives 0.02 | 193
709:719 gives 0.06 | 180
